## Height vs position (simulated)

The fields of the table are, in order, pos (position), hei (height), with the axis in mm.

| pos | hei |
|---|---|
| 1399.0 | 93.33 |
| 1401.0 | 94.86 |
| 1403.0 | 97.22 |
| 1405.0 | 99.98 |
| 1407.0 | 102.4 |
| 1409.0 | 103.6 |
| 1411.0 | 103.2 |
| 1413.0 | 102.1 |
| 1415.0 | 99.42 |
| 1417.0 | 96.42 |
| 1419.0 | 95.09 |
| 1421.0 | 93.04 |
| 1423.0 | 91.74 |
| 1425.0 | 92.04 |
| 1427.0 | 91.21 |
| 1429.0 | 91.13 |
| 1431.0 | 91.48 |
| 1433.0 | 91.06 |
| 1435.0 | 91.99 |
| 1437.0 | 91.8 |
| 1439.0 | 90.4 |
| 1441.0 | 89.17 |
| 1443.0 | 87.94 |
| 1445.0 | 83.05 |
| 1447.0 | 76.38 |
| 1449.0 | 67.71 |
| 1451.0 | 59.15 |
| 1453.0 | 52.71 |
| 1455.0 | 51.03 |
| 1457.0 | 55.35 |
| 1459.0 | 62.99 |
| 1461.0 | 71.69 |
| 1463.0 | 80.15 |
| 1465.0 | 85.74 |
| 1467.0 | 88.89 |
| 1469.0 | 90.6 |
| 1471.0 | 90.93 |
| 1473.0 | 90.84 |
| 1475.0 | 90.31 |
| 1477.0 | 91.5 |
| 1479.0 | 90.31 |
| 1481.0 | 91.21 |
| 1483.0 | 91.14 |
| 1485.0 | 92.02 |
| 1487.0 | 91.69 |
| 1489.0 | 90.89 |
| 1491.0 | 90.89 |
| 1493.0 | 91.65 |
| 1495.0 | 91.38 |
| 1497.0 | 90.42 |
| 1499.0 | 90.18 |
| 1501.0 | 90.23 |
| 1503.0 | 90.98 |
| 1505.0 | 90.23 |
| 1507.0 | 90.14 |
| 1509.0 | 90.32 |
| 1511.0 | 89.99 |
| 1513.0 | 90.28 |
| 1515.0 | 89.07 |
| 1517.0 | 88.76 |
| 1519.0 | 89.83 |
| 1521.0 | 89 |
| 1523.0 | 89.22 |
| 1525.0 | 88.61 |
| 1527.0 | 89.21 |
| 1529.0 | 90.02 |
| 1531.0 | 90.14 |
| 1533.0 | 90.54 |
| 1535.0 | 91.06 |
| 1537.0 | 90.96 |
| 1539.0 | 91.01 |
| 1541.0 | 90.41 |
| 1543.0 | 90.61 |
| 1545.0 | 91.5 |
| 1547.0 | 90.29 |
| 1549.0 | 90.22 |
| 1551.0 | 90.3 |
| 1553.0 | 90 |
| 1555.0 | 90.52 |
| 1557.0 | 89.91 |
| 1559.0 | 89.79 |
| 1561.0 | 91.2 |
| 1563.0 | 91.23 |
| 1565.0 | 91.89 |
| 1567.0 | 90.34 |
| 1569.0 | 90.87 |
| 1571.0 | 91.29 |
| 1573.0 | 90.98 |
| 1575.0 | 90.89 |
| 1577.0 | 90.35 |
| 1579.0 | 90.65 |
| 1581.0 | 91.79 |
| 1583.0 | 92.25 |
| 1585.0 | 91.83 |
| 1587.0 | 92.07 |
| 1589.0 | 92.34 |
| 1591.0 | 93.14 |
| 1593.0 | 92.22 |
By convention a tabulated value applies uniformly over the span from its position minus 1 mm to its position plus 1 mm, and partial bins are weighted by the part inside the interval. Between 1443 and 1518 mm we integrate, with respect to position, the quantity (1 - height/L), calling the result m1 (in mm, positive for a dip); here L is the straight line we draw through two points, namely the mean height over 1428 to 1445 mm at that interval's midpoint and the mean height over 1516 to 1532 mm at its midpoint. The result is 4.9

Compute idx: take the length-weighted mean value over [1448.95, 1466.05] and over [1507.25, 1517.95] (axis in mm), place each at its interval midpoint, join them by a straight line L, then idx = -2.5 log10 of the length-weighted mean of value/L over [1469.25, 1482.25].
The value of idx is -0.23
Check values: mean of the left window 65.1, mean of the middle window 90.8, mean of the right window 89.7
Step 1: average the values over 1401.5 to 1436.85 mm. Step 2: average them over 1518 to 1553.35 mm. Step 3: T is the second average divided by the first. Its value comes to 0.94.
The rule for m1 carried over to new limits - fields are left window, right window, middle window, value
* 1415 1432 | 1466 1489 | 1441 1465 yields 5.8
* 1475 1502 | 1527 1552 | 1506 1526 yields 0.3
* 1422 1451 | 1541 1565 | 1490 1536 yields -0.5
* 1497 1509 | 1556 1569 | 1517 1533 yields 0.2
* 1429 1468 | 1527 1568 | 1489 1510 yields -1.6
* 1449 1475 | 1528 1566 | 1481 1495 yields -2.2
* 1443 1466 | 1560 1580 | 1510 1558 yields -3.5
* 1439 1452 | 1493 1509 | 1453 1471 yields 2.0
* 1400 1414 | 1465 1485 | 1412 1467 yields 7.5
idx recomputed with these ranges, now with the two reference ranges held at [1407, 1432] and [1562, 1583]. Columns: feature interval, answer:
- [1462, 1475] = 0.077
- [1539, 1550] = 0.016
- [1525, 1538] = 0.027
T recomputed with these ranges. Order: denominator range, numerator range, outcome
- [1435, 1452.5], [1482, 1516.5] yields 1.13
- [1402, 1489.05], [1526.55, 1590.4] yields 1.04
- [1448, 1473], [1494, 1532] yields 1.25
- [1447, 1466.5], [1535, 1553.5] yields 1.37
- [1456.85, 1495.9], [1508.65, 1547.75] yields 1.04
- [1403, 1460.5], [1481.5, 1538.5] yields 1.05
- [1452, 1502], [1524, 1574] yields 1.08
